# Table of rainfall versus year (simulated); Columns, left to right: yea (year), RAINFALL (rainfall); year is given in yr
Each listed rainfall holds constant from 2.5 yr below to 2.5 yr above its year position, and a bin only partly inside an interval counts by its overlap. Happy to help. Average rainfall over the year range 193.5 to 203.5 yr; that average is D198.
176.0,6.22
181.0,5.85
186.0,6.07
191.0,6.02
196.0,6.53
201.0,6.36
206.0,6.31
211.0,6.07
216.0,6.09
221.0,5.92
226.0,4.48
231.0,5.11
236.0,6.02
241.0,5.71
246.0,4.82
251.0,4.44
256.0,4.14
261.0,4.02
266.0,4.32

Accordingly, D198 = 6.45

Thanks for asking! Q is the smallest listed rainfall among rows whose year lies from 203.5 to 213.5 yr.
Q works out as 6.07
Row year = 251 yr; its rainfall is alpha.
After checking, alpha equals 4.44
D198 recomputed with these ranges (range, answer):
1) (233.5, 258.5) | 5.03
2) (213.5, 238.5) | 5.52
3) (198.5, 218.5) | 6.21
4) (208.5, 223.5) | 6.03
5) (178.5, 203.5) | 6.17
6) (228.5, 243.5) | 5.61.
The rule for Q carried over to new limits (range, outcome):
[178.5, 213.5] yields 5.85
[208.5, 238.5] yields 4.48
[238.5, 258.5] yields 4.14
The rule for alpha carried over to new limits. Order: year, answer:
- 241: 5.71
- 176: 6.22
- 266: 4.32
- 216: 6.09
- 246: 4.82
